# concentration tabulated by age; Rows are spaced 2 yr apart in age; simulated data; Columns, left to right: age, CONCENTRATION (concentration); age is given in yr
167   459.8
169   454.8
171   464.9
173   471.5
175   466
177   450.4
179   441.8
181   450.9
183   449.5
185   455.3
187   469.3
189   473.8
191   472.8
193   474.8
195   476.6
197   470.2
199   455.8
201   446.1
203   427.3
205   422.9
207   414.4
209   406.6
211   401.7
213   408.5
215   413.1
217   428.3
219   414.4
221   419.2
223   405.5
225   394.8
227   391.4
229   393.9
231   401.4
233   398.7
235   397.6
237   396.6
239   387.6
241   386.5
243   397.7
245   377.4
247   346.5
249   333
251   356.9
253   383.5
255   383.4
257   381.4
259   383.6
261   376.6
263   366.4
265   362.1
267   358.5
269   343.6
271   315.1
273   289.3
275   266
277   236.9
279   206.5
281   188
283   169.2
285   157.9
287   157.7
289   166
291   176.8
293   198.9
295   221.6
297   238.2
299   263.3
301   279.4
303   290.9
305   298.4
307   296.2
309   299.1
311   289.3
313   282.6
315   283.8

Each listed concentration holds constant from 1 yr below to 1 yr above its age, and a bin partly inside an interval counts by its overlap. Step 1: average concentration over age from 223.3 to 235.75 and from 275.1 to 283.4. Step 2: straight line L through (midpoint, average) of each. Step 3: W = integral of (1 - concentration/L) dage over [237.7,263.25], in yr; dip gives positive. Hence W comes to -4.8 yr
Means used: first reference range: 397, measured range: 374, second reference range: 210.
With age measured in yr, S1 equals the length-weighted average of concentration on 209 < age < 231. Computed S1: 407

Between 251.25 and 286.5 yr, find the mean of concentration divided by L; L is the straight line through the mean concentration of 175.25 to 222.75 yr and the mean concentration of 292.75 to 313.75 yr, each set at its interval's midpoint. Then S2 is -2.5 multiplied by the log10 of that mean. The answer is 0.09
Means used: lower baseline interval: 441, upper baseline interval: 271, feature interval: 303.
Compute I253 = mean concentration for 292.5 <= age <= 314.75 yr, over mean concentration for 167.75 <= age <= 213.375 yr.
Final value 0.60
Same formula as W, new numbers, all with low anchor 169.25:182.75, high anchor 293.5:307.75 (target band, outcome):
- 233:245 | -1.0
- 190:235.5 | -2.6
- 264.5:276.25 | -0.2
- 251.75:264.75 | -1.8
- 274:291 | 5.9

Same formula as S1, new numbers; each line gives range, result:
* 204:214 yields 411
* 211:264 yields 390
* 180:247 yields 423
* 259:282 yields 304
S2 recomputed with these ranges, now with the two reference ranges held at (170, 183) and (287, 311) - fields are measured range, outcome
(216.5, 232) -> -0.09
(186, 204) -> -0.09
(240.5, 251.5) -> -0.09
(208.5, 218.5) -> -0.05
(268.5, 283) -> 0.13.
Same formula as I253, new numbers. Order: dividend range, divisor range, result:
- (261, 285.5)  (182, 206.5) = 0.61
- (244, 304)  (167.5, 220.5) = 0.64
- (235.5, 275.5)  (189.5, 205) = 0.79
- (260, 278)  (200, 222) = 0.77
